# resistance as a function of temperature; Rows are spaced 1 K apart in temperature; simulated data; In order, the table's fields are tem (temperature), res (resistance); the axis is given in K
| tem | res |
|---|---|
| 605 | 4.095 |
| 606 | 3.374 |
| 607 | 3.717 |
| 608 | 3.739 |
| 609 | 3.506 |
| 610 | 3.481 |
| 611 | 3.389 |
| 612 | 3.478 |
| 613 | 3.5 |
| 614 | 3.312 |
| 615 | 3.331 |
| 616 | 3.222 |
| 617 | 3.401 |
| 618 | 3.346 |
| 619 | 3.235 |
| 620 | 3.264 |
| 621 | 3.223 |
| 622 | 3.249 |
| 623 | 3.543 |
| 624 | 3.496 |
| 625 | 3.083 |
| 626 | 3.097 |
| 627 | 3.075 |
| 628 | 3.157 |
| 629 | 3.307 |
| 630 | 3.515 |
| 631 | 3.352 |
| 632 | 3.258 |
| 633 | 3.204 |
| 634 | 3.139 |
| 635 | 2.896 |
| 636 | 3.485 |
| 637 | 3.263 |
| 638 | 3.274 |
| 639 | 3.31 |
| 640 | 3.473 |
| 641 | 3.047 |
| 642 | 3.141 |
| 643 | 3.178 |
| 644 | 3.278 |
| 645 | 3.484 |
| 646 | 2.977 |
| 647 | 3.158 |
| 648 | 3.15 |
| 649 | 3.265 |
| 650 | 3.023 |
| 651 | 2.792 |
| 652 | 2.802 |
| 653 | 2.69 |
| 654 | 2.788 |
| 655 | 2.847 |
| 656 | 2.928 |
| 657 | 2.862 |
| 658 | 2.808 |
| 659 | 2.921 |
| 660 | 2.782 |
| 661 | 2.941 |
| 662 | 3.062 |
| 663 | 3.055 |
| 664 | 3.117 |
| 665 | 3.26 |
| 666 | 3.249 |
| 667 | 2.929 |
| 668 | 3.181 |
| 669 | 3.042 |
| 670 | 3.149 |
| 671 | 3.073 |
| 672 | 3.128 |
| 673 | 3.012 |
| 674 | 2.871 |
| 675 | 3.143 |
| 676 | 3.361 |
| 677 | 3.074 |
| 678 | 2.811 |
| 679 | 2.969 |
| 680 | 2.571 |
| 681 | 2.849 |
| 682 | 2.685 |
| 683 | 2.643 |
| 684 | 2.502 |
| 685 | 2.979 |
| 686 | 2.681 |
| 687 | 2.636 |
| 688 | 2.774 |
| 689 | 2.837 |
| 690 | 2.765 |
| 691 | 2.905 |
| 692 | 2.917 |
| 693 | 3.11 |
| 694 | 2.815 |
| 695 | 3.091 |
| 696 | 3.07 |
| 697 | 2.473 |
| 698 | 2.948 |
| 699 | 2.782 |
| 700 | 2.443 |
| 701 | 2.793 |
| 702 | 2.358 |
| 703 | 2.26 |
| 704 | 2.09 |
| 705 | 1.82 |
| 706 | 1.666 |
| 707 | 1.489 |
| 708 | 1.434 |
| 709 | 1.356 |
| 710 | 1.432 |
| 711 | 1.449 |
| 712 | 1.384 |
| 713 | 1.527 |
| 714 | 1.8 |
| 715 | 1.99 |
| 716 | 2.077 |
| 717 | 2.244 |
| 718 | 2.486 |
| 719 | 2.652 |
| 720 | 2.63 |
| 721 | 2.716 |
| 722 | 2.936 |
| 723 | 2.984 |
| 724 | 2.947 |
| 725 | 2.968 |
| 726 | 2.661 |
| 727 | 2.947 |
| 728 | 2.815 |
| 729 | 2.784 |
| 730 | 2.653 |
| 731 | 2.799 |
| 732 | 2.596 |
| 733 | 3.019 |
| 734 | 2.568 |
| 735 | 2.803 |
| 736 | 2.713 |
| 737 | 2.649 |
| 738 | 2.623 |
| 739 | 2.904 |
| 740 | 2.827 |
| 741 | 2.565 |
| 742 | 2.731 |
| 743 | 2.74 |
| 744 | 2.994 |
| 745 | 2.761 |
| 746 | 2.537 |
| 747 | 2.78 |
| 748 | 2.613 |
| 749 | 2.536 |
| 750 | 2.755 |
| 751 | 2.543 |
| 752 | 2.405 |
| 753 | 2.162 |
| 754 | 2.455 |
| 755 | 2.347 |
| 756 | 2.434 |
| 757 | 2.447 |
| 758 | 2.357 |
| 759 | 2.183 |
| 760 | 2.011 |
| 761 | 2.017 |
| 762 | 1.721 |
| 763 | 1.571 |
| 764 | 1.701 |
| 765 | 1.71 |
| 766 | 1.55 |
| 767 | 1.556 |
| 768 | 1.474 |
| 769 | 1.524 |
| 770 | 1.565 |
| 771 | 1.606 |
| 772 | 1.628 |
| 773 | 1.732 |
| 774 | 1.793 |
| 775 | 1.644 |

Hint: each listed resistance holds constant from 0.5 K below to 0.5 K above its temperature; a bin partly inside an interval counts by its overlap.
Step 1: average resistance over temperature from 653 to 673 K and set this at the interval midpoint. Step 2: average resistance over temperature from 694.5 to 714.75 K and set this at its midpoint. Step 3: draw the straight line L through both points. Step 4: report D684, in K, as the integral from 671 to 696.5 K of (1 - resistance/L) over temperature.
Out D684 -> -3.61 K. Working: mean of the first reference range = 3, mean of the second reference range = 2.08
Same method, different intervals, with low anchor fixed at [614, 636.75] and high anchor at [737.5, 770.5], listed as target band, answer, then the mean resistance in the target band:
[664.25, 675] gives -0.6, 3.09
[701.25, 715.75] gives 4.9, 1.74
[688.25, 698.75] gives -0.6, 2.89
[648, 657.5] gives 0.5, 2.9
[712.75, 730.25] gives -0.3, 2.56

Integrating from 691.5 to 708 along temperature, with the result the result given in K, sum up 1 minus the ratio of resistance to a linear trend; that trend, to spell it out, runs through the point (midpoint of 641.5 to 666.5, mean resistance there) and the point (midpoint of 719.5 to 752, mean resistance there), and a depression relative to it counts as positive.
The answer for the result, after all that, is 2.28 K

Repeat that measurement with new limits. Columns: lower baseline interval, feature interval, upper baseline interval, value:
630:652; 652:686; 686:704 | 0.20 K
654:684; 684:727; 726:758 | 5.99 K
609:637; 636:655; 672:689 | 0.06 K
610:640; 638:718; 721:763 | 7.40 K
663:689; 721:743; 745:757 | -1.33 K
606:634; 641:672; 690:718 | -1.92 K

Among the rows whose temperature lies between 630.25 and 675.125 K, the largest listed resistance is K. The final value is 3.485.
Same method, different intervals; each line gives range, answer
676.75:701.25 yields 3.11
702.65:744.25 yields 3.019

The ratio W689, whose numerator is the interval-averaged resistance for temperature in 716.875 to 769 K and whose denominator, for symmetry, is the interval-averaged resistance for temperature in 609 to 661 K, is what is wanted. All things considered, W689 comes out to 0.78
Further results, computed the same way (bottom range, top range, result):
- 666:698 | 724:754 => 0.93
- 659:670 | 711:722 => 0.70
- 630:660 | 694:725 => 0.73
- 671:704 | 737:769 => 0.82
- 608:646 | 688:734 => 0.74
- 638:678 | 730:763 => 0.83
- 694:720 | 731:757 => 1.23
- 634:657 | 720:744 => 0.90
